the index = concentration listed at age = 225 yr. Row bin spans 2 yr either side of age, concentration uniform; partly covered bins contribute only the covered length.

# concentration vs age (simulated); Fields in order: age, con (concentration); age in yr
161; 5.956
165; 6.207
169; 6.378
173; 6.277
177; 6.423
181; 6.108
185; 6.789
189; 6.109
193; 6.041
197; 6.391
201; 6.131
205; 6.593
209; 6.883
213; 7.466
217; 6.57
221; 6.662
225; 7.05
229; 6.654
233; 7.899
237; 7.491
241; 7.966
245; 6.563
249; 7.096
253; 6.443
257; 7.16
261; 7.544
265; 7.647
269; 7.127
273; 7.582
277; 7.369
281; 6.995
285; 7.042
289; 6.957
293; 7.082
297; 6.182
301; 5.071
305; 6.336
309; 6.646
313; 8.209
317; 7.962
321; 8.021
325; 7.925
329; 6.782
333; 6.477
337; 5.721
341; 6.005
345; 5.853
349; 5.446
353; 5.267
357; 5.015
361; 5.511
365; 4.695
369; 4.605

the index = 7.05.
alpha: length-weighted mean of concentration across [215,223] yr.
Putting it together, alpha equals 6.62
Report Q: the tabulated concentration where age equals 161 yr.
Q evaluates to 5.956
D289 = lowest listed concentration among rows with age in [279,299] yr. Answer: 6.182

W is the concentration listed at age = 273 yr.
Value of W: 7.582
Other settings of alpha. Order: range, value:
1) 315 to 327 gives 7.97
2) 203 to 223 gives 6.83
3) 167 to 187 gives 6.4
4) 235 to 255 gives 7.11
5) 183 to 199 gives 6.33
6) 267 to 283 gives 7.27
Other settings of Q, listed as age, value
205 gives 6.593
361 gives 5.511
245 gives 6.563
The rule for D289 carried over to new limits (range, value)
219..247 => 6.563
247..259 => 6.443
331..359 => 5.015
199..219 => 6.131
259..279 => 7.127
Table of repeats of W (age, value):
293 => 7.082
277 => 7.369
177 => 6.423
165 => 6.207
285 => 7.042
